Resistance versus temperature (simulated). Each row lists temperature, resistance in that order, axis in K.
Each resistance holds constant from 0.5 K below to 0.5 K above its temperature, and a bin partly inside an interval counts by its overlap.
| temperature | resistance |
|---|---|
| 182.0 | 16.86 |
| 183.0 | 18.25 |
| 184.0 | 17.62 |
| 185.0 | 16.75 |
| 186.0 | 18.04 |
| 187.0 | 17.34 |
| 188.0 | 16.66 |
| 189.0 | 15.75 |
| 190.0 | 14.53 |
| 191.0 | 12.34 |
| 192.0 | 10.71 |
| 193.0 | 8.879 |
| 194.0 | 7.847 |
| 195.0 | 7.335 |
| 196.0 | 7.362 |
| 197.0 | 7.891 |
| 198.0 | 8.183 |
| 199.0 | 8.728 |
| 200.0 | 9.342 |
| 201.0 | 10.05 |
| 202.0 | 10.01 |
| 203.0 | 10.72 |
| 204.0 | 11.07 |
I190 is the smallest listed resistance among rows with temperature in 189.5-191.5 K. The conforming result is 12.34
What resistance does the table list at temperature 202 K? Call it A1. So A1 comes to 10.01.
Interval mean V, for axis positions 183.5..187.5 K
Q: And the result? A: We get 17.4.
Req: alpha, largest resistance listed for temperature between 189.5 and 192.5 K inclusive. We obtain 14.53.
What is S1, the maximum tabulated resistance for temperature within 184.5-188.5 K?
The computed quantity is 18.04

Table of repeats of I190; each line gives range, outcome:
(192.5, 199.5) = 7.335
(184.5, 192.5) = 10.71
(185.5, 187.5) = 17.34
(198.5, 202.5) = 8.728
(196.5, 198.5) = 7.891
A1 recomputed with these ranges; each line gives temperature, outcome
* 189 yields 15.75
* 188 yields 16.66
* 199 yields 8.728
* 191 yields 12.34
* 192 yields 10.71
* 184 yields 17.62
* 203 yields 10.72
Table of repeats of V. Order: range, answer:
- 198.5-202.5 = 9.53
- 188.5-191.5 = 14.2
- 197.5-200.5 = 8.75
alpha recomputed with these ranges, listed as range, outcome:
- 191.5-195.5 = 10.71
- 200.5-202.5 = 10.05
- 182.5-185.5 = 18.25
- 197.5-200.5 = 9.342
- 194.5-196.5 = 7.362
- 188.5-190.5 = 15.75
